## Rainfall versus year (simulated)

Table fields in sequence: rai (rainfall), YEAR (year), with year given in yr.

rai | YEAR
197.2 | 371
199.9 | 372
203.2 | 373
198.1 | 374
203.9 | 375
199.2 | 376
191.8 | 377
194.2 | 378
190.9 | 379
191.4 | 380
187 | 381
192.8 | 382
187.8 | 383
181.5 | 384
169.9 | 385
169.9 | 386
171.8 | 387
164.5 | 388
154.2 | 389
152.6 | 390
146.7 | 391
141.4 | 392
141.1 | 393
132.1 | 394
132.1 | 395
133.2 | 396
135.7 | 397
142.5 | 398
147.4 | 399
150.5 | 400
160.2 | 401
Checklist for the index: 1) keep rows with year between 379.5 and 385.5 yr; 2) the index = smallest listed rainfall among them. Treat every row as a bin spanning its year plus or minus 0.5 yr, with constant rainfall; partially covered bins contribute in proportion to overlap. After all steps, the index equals 169.9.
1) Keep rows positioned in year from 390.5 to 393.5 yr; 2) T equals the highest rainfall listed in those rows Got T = 146.7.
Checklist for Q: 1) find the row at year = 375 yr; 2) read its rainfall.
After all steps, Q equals 203.9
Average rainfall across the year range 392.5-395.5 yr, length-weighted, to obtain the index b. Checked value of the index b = 135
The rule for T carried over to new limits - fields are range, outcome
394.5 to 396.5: 133.2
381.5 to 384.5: 192.8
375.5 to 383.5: 199.2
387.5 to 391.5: 164.5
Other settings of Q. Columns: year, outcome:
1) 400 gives 150.5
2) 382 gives 192.8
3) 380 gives 191.4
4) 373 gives 203.2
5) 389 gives 154.2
